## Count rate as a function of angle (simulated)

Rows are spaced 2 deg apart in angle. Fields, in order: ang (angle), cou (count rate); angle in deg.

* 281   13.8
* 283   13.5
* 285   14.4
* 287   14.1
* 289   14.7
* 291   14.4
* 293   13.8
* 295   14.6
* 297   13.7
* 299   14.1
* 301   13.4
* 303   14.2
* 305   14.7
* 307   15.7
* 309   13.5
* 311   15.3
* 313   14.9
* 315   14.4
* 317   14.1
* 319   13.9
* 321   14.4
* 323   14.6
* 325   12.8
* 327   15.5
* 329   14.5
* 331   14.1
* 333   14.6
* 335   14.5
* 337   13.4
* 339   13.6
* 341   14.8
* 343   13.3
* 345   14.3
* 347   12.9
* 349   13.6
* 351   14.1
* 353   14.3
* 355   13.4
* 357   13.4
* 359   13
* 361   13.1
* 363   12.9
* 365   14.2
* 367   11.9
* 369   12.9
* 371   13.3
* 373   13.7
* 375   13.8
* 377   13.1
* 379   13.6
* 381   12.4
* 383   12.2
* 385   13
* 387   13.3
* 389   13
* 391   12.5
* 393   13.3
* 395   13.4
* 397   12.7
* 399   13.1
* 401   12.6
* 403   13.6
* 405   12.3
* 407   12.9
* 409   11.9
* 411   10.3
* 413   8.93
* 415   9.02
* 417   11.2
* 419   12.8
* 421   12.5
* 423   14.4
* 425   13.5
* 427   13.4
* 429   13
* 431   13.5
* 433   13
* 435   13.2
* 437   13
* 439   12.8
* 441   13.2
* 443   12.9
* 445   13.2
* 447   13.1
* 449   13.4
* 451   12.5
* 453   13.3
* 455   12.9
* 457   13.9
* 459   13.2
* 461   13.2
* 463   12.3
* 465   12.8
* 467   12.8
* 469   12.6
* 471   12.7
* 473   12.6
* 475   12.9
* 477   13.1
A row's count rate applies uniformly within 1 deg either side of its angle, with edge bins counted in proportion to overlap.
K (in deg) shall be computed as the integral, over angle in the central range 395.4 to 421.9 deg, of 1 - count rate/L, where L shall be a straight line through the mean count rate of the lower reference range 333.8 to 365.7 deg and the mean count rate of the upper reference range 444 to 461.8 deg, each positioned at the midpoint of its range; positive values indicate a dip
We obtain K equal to 3.0 deg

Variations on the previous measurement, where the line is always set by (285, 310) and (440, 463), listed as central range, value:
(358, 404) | 1.92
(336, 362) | 0.45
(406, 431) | 2.46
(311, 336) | -0.60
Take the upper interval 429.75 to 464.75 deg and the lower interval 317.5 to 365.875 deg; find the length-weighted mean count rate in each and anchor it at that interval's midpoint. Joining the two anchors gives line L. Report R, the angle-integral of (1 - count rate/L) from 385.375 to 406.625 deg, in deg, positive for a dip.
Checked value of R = 0.8 deg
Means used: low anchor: 13.9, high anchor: 13.1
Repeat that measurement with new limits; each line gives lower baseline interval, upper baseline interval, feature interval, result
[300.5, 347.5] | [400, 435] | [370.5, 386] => 0.0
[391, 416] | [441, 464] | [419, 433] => -0.9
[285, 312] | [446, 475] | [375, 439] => 3.7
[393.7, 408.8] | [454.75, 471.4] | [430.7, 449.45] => -0.3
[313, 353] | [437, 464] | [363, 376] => 0.5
